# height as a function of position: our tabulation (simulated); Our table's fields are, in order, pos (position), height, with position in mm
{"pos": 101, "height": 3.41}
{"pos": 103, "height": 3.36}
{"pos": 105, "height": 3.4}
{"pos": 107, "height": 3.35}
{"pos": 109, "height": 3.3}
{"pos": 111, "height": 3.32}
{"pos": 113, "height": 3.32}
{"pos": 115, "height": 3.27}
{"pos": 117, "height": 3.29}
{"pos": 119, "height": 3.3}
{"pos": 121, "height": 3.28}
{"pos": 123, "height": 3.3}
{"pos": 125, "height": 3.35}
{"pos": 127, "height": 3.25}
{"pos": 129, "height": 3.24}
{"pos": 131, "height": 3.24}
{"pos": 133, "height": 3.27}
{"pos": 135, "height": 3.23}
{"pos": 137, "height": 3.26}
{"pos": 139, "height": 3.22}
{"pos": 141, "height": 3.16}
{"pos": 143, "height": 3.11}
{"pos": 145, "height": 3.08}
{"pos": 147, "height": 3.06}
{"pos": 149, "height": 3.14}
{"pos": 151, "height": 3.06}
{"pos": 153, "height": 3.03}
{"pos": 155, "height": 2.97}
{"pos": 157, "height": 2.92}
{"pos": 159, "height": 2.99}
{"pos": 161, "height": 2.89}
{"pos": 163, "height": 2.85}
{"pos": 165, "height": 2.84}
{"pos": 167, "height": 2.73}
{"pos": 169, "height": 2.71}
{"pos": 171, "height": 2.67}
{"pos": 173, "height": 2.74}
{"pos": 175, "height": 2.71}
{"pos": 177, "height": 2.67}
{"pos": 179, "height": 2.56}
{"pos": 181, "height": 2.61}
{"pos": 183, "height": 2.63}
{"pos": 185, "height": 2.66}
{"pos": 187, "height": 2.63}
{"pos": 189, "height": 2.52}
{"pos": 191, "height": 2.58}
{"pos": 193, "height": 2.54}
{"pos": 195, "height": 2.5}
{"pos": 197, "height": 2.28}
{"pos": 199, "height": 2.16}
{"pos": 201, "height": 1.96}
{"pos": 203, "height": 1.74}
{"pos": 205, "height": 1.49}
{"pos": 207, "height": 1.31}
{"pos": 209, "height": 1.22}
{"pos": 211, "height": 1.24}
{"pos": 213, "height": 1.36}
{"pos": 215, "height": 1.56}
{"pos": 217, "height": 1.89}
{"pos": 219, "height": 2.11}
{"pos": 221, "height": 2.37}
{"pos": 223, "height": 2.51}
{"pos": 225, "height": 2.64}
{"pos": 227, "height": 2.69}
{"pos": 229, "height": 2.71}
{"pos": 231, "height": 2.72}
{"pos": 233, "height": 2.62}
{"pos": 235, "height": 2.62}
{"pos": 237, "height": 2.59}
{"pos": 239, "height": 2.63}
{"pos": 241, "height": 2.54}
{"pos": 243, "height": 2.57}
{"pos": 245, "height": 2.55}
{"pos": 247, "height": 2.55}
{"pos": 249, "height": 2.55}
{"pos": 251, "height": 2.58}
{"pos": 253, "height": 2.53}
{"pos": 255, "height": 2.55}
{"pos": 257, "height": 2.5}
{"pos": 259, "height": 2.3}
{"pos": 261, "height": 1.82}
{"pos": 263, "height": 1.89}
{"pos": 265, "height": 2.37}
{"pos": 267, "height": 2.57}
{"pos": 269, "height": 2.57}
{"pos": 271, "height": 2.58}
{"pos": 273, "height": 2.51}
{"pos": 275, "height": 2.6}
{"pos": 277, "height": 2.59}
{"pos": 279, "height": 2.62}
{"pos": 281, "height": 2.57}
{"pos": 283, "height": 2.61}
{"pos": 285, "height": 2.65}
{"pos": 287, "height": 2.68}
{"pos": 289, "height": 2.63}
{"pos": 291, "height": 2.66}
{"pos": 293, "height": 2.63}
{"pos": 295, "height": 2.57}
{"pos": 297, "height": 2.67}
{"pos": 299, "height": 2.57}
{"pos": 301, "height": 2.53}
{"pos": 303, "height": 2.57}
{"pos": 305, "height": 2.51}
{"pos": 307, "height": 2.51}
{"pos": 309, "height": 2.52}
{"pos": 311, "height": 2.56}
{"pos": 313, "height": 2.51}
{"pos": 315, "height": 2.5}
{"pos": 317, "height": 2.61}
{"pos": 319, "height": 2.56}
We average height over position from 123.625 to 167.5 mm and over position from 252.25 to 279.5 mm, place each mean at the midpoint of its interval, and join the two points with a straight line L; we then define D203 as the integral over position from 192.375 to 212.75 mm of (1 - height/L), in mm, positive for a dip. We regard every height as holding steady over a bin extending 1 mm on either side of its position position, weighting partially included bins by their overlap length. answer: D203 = 7.1 mm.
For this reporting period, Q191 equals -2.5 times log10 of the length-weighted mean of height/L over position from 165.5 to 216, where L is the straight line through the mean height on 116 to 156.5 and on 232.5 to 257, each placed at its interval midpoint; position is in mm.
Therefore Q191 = 0.28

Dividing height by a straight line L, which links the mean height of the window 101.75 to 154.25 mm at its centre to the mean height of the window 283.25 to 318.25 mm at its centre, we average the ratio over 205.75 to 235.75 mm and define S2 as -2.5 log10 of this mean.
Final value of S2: 0.34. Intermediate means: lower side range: 3.24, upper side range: 2.58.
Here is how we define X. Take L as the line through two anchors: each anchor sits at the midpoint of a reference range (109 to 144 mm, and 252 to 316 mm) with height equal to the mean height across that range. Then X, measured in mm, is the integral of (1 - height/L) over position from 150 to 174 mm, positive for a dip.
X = 1.8 mm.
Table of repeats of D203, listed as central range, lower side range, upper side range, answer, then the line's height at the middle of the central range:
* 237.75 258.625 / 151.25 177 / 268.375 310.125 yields 1.0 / 2.67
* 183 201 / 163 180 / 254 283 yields 1.3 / 2.65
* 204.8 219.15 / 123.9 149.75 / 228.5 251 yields 6.6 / 2.76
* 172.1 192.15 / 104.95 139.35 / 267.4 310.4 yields 2.7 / 3.04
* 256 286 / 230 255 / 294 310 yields 1.4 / 2.57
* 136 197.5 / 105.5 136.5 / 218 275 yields 3.7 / 3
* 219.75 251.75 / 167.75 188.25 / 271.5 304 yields 0.5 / 2.63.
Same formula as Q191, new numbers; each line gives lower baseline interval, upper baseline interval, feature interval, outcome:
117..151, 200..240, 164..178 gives 0.00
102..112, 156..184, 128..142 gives -0.05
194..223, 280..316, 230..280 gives -0.14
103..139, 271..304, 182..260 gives 0.24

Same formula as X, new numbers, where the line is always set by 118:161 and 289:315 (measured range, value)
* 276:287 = 0.1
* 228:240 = 0.7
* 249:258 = 0.7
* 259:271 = 1.9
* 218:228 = 1.4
